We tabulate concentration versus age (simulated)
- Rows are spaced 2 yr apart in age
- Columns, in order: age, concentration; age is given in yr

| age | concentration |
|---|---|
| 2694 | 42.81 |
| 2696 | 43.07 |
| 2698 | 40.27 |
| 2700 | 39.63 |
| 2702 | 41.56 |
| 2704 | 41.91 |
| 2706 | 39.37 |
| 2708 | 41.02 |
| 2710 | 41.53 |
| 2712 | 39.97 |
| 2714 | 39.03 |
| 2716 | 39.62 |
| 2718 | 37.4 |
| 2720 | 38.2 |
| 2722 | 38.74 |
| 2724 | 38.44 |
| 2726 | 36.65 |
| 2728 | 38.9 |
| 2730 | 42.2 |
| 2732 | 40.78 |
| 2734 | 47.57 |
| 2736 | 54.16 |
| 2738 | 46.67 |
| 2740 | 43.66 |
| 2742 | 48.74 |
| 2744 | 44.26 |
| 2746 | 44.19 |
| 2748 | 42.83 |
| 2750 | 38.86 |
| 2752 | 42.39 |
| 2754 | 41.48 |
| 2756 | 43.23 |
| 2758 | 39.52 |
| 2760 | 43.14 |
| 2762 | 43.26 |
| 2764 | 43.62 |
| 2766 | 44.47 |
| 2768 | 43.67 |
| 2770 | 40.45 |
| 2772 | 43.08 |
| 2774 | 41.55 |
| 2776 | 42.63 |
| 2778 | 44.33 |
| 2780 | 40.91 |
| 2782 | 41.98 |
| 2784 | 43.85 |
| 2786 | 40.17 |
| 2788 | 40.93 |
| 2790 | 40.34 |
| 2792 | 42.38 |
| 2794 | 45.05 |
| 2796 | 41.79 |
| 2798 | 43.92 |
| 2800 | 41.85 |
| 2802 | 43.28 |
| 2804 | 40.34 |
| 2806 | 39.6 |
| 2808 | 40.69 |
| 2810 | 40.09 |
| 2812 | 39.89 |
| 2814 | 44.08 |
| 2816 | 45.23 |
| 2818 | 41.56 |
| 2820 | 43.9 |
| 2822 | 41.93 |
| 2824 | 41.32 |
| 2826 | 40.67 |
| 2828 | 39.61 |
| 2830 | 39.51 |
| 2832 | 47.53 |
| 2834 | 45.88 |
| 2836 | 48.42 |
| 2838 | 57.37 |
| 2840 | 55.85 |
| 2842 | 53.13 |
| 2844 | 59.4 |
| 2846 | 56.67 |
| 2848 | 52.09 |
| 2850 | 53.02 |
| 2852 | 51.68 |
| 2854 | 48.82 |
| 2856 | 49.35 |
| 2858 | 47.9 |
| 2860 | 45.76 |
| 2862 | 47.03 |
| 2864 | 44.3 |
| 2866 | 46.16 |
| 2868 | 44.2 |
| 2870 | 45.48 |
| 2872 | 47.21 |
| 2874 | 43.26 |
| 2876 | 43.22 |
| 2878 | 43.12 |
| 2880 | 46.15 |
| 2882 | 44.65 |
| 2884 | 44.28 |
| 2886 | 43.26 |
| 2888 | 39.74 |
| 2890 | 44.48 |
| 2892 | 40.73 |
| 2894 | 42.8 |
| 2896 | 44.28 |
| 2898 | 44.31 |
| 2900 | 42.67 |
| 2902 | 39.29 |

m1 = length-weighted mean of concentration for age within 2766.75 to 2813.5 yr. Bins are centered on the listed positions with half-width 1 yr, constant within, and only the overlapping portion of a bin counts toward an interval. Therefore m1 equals 41.9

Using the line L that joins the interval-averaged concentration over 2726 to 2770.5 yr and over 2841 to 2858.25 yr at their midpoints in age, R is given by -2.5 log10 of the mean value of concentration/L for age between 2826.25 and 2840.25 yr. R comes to 0.09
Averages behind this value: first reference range 43.4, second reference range 52.6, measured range 46.9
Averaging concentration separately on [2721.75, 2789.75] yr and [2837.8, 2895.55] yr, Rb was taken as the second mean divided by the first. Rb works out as 1.1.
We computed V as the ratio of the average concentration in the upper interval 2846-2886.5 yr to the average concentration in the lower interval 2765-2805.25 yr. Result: 1.1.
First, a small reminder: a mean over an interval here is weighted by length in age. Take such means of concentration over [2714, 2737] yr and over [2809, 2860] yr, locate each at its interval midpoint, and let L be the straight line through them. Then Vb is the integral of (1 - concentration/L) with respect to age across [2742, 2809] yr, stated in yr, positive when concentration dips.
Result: 2.39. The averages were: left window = 41.1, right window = 47.4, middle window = 42.3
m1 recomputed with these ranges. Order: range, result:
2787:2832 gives 41.9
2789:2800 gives 42.6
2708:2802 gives 42.2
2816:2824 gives 42.7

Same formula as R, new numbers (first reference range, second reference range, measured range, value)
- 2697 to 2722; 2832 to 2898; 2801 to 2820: 0.08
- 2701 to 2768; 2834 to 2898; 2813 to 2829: 0.08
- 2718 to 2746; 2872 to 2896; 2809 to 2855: -0.10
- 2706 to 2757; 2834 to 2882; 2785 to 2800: 0.08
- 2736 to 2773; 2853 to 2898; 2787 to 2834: 0.05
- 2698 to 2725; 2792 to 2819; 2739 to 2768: -0.06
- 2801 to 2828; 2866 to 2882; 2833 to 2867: -0.17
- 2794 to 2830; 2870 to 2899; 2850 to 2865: -0.12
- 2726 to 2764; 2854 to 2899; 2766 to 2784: 0.03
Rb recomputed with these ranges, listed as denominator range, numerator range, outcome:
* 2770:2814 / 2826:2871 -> 1.17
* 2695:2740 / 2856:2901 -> 1.08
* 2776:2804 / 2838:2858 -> 1.26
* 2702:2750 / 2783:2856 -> 1.08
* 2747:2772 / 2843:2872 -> 1.17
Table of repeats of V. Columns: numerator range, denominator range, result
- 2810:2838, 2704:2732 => 1.10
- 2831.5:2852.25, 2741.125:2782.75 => 1.24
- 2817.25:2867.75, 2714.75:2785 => 1.13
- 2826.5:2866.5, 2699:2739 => 1.20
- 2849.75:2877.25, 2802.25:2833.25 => 1.12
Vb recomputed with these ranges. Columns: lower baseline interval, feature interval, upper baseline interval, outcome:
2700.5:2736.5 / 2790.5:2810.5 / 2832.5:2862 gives 2.40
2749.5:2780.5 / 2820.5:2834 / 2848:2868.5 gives 1.19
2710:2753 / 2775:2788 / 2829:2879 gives 0.74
